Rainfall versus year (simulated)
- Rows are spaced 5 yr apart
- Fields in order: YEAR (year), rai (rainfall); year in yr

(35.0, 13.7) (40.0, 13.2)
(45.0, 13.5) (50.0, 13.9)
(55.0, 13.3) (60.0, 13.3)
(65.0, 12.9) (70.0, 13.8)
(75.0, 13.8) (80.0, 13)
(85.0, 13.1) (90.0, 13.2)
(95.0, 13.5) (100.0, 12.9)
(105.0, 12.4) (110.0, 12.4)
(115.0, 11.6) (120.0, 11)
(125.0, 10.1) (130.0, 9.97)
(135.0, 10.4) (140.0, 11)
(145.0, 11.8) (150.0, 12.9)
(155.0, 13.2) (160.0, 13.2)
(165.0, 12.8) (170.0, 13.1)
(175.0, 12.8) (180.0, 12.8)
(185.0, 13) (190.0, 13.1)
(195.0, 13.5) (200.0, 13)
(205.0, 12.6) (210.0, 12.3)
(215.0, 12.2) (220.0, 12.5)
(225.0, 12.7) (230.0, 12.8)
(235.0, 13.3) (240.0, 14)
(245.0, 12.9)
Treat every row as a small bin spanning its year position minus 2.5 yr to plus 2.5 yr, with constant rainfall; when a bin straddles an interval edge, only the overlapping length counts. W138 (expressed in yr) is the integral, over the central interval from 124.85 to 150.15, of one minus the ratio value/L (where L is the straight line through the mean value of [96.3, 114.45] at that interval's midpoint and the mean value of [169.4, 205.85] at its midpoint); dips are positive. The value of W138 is 3.5 yr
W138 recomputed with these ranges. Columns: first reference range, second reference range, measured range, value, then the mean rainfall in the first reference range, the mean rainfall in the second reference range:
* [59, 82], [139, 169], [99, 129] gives 3.2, 13.4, 12.6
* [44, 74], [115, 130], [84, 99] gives -1.5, 13.5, 10.6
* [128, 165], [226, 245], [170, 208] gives -1.3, 11.9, 13.3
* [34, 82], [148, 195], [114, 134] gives 4.0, 13.4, 13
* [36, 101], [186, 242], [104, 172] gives 6.8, 13.4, 12.9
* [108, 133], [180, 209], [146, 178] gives -2.2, 11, 13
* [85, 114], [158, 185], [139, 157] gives 0.8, 12.8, 12.9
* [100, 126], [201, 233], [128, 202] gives -1.9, 11.7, 12.6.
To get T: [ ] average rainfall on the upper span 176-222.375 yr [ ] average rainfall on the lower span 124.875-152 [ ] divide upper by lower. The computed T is 1.2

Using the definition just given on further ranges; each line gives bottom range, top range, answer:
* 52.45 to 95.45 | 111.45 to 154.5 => 0.84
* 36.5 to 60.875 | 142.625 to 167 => 0.95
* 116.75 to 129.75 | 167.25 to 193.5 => 1.23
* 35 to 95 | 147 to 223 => 0.96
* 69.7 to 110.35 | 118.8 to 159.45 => 0.87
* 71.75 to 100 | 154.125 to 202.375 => 0.98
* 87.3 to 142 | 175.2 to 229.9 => 1.09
